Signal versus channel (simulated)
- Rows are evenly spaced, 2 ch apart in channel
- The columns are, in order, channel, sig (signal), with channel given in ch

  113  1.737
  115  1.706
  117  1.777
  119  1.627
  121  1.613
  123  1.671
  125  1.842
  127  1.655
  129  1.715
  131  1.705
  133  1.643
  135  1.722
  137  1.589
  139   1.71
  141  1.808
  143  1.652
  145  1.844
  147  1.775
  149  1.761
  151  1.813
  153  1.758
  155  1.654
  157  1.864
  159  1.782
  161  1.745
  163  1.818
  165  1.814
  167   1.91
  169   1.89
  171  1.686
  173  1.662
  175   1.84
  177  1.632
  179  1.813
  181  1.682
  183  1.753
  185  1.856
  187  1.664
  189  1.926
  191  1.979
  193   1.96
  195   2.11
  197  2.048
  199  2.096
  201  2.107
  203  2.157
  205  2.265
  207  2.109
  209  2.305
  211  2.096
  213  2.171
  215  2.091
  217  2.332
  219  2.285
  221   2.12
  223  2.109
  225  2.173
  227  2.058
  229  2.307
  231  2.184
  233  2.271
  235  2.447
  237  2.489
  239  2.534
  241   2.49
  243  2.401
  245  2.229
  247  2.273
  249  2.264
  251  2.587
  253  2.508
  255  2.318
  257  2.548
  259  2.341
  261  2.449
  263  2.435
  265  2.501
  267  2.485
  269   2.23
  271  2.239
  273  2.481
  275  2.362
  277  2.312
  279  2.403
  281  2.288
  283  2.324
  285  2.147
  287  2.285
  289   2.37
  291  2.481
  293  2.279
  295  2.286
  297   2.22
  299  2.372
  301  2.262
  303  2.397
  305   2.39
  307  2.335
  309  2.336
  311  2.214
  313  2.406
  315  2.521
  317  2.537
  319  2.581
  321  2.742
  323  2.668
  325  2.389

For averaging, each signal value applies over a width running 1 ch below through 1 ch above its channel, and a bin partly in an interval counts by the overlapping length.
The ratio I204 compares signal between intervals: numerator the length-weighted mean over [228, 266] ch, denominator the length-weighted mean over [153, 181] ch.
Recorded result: 1.35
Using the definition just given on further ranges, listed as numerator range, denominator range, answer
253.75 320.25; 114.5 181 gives 1.36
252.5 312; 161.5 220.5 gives 1.20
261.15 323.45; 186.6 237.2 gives 1.11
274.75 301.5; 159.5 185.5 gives 1.30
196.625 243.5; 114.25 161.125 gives 1.30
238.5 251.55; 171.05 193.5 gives 1.33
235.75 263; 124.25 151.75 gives 1.40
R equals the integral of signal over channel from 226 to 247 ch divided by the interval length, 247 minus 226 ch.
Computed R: 2.34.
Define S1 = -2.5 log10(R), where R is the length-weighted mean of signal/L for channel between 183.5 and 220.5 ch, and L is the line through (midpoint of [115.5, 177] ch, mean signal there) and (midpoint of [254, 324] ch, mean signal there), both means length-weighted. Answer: -0.05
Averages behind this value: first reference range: 1.74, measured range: 2.08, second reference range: 2.39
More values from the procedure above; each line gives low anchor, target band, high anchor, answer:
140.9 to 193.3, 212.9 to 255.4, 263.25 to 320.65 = -0.10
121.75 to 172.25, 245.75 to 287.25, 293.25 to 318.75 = -0.08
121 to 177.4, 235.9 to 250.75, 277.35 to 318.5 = -0.13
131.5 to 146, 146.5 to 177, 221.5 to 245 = 0.04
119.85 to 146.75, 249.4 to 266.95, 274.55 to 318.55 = -0.12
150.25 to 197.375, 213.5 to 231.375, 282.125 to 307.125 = -0.09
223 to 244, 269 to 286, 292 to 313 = 0.00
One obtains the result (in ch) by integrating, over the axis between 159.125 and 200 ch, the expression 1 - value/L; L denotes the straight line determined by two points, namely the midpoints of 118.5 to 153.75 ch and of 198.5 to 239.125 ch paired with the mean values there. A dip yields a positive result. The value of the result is 2.86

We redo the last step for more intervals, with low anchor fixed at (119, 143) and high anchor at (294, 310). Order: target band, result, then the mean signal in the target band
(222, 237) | -1.32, 2.24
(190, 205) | -1.08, 2.08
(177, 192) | 0.73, 1.8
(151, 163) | 0.13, 1.77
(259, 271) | -1.16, 2.4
